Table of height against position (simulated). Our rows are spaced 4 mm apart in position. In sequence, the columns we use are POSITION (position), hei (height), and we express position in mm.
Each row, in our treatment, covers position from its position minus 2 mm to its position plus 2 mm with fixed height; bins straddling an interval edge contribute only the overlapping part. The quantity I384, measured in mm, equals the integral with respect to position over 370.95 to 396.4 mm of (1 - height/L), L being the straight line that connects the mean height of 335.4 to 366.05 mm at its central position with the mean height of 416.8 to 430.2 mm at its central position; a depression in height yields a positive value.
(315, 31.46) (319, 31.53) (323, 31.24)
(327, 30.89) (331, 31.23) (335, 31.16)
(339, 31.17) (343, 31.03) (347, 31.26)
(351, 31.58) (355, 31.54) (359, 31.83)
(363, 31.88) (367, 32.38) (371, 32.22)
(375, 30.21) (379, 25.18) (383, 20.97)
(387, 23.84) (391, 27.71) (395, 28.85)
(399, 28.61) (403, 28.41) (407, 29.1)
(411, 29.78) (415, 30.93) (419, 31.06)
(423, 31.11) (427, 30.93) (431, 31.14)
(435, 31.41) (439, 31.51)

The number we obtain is 3.8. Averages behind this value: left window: 31.5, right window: 31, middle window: 26.6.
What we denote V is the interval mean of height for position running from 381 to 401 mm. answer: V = 26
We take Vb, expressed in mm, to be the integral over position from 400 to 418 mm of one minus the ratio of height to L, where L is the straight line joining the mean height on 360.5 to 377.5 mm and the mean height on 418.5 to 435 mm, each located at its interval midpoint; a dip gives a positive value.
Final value 0.9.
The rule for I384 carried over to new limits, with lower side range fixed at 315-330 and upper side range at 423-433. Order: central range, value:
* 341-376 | -0.45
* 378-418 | 4.66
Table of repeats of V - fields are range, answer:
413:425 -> 31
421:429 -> 31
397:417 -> 29.4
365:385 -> 28.2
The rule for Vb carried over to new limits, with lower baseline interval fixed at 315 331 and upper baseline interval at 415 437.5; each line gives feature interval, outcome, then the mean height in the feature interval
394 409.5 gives 1.19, 28.8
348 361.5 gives -0.18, 31.6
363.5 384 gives 1.56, 28.8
